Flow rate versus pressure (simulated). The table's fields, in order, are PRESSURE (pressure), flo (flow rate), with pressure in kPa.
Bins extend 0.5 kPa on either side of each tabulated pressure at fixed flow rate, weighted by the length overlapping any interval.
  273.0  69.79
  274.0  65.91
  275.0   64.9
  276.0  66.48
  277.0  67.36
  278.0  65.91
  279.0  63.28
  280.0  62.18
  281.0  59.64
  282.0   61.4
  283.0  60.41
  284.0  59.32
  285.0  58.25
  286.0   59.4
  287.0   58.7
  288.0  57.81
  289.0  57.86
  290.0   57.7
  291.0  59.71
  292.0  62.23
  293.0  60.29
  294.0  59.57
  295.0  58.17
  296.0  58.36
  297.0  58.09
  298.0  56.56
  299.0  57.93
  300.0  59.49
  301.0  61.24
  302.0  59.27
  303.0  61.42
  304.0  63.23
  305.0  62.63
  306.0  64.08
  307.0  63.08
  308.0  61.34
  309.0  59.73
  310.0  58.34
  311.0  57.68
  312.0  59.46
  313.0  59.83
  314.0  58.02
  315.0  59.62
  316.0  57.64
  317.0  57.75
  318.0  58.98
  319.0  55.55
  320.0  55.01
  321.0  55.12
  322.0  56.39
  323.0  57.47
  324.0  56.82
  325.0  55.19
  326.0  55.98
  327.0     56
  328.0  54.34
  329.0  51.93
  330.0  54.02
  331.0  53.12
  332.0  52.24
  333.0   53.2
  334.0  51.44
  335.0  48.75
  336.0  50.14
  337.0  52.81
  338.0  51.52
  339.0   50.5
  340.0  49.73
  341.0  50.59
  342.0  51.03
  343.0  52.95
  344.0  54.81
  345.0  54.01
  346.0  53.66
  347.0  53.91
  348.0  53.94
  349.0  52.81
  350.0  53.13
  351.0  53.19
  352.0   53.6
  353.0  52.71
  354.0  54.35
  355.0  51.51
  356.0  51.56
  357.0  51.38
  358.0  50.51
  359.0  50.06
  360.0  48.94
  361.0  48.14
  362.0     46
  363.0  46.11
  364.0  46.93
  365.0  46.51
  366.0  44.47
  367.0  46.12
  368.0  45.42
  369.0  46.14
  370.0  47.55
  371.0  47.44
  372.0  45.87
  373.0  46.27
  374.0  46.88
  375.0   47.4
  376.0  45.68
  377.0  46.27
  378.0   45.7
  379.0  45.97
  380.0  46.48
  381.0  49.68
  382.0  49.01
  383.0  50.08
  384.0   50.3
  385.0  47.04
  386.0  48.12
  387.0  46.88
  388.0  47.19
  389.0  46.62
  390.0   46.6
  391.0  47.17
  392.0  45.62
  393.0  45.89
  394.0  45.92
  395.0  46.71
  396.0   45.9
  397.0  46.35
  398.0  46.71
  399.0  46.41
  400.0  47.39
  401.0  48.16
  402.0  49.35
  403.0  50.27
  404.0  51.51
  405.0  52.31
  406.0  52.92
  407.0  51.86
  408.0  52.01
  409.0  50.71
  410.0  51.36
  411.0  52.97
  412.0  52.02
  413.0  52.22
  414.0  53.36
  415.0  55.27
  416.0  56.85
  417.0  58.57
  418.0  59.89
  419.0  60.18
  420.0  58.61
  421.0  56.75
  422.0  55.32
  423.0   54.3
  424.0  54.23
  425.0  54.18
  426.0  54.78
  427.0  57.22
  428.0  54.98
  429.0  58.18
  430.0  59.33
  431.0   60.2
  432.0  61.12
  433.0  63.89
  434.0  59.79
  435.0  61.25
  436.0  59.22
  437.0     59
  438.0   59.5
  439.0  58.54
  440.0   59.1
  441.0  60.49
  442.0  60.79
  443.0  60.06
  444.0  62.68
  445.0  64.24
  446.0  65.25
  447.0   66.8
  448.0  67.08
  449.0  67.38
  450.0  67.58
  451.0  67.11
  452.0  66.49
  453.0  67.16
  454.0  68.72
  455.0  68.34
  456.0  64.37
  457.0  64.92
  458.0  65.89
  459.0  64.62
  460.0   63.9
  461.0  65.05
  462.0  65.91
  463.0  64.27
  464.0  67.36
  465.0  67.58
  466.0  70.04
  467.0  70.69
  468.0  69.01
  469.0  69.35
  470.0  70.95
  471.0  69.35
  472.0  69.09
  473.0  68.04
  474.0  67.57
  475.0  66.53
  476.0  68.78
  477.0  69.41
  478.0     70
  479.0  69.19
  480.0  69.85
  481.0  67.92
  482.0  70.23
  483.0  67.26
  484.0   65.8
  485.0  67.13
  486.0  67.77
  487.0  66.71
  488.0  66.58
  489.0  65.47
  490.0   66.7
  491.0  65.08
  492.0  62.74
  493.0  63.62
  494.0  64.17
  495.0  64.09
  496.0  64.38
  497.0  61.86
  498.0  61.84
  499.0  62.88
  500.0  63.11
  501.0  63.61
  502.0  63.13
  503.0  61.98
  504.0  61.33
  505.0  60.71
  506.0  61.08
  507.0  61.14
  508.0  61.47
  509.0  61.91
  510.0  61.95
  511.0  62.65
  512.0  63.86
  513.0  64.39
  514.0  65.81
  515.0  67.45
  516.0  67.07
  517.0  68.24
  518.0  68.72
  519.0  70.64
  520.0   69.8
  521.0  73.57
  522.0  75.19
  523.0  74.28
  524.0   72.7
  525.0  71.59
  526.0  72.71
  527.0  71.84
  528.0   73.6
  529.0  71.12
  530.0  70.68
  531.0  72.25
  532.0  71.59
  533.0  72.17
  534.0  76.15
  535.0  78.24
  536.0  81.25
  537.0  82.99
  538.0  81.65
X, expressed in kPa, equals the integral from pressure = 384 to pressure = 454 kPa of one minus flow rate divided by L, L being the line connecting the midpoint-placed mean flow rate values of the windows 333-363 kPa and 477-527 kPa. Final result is 3.7 kPa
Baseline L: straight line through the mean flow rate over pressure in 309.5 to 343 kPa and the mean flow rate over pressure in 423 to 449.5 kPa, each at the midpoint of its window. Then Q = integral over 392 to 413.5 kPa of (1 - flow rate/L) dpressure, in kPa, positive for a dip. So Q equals 3.4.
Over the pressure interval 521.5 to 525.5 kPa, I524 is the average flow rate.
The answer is 73.4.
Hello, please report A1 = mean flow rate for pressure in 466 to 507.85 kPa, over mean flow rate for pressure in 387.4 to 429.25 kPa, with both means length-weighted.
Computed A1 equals 1.3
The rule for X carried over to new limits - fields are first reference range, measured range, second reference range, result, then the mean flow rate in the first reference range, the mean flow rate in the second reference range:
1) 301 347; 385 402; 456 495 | 4.0 kPa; 56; 67.1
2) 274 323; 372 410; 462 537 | 9.3 kPa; 60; 67.8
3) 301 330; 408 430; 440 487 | 3.1 kPa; 58.3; 66.8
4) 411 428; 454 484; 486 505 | -3.3 kPa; 55.7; 63.9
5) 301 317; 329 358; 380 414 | 1.8 kPa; 60.3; 48.9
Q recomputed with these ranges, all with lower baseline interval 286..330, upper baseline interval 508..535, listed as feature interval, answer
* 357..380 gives 5.5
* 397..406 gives 2.0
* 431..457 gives 0.9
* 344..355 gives 1.3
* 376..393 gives 4.1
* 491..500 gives 0.7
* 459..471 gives -0.2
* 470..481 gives -0.3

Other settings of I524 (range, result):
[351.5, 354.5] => 53.6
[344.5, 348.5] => 53.9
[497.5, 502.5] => 62.9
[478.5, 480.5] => 69.5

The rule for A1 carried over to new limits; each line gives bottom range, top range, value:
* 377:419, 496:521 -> 1.29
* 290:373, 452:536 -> 1.24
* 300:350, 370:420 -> 0.89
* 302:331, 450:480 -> 1.17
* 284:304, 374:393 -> 0.80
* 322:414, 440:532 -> 1.33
